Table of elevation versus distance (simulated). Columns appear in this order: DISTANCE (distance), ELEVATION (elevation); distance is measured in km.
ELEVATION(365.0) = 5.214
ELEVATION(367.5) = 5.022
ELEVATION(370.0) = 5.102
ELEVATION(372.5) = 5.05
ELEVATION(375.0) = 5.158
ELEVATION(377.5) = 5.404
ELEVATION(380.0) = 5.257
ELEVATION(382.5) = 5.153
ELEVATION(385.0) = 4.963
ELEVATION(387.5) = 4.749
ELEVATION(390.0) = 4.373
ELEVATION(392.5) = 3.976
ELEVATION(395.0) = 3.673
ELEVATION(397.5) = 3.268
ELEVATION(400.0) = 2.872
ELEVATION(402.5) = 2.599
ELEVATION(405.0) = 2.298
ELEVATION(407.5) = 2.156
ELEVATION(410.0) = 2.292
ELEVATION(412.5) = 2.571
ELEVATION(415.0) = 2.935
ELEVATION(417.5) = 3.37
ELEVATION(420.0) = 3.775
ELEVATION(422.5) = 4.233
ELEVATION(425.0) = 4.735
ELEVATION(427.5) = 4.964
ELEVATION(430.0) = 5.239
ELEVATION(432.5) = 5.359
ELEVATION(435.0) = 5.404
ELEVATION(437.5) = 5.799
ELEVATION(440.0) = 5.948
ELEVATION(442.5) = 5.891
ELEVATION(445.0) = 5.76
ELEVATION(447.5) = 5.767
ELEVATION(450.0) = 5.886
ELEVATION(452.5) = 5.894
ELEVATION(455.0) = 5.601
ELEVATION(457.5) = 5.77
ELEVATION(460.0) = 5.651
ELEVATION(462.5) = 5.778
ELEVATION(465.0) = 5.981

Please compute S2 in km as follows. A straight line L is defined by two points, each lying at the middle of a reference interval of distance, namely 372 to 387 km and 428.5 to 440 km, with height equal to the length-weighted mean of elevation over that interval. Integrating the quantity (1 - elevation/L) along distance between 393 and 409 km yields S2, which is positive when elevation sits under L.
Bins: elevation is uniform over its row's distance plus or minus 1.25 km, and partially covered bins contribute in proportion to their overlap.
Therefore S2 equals 7.3 km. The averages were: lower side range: 5.15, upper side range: 5.49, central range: 2.86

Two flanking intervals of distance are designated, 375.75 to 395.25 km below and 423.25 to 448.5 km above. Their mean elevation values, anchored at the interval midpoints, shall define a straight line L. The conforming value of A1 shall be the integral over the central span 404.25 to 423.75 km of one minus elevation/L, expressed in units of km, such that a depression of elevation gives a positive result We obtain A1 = 8.3 km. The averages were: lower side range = 4.76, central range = 2.97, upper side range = 5.46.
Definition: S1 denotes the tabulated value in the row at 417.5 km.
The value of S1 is 3.37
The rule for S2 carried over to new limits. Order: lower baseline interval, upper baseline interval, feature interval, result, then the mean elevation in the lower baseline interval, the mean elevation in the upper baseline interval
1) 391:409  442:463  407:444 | 0.6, 2.99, 5.77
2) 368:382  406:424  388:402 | 1.7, 5.18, 3.06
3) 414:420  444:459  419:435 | -3.0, 3.29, 5.78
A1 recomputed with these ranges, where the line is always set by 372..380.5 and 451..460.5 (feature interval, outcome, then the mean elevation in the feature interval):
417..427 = 2.49 km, 4.15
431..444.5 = -0.12 km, 5.68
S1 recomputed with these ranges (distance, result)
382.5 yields 5.153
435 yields 5.404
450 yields 5.886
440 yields 5.948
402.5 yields 2.599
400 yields 2.872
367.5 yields 5.022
